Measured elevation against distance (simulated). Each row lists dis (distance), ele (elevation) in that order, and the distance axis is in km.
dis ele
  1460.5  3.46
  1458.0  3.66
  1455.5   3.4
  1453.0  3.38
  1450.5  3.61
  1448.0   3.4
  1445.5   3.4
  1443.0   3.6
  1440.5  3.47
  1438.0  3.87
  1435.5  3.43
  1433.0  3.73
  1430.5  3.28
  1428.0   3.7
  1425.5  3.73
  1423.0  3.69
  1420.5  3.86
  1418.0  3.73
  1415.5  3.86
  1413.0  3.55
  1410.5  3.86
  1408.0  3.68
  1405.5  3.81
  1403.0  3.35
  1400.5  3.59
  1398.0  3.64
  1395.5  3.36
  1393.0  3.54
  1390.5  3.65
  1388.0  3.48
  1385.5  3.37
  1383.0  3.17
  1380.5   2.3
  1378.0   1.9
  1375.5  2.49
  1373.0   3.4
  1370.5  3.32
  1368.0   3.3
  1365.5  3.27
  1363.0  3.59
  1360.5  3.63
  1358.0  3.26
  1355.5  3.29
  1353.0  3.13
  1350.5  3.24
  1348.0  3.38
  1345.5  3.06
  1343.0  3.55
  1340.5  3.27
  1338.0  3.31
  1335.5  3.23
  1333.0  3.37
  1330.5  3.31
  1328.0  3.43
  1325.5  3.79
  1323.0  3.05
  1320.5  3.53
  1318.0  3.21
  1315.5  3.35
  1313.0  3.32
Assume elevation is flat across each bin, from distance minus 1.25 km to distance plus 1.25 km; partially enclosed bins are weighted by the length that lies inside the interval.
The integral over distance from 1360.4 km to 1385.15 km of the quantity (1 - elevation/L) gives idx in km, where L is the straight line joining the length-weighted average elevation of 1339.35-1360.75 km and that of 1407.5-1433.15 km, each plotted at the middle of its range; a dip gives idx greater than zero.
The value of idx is 2.89 km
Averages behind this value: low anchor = 3.3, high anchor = 3.7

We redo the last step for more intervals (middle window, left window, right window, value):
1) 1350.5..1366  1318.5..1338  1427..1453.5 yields 0.28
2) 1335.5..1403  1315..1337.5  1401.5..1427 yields 5.35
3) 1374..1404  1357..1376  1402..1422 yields 3.14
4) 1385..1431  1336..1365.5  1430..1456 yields -2.41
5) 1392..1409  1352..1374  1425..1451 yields -0.53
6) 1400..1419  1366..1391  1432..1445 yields -2.03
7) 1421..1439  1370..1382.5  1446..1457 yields -2.31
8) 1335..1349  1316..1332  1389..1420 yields 0.57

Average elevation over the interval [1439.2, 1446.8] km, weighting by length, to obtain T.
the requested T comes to 3.49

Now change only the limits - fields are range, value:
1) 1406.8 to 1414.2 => 3.7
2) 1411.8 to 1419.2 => 3.71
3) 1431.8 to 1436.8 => 3.58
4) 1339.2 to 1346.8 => 3.29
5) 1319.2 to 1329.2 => 3.45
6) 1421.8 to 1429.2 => 3.71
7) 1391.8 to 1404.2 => 3.5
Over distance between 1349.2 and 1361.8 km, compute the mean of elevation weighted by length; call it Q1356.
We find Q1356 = 3.31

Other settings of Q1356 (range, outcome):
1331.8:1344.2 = 3.35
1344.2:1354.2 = 3.2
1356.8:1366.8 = 3.44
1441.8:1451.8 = 3.5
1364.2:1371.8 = 3.3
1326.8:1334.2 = 3.37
